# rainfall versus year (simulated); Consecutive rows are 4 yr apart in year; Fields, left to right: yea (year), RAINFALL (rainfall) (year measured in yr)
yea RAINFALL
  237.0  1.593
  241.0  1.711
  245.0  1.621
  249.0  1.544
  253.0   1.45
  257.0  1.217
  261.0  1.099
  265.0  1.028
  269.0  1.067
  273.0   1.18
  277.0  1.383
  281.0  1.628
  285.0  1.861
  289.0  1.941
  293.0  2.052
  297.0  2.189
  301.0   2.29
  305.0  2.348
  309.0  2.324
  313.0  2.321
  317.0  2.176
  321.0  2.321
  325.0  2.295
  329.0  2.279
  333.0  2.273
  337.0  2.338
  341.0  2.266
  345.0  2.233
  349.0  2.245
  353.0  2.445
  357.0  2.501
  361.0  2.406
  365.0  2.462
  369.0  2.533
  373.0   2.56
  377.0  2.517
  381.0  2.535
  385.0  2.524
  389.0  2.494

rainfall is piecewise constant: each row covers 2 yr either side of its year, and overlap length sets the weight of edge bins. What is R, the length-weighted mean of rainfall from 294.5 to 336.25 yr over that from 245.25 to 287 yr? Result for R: 1.68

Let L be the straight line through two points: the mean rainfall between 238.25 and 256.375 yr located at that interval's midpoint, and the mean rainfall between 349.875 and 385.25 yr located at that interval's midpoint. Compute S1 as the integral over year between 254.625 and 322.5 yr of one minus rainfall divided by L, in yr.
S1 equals 4.3 yr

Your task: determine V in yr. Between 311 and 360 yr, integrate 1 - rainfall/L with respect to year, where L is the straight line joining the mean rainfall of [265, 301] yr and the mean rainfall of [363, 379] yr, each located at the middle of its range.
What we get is -3.2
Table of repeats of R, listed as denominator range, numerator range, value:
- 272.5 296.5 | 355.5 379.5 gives 1.44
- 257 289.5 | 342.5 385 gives 1.80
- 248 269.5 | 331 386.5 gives 1.96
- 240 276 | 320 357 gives 1.76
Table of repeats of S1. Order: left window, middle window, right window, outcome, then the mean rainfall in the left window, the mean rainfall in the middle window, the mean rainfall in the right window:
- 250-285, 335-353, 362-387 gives -1.0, 1.3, 2.29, 2.52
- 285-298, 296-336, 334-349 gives -2.7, 2.02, 2.29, 2.27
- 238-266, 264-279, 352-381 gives 3.9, 1.4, 1.17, 2.49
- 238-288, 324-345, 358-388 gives -1.6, 1.41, 2.28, 2.5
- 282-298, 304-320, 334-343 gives -1.3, 1.98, 2.29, 2.3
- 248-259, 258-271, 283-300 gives 4.1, 1.39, 1.08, 2.03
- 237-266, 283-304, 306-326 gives -1.0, 1.41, 2.08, 2.29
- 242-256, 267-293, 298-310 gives 5.7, 1.53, 1.55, 2.31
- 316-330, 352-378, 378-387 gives -0.4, 2.27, 2.49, 2.53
